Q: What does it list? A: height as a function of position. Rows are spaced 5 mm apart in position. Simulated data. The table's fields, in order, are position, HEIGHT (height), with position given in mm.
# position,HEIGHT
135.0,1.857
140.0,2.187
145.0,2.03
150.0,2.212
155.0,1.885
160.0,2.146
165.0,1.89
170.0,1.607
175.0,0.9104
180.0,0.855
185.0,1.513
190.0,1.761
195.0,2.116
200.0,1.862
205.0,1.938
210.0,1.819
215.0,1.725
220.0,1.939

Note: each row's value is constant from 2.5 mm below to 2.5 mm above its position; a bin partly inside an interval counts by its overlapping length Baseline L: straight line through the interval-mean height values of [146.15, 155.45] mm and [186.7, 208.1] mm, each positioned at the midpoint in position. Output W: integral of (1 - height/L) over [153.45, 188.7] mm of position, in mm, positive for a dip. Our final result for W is 8.2 mm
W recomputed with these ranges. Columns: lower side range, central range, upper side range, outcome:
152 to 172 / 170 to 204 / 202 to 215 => 6.2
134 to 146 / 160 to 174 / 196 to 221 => 1.8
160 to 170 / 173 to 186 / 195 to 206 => 5.8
